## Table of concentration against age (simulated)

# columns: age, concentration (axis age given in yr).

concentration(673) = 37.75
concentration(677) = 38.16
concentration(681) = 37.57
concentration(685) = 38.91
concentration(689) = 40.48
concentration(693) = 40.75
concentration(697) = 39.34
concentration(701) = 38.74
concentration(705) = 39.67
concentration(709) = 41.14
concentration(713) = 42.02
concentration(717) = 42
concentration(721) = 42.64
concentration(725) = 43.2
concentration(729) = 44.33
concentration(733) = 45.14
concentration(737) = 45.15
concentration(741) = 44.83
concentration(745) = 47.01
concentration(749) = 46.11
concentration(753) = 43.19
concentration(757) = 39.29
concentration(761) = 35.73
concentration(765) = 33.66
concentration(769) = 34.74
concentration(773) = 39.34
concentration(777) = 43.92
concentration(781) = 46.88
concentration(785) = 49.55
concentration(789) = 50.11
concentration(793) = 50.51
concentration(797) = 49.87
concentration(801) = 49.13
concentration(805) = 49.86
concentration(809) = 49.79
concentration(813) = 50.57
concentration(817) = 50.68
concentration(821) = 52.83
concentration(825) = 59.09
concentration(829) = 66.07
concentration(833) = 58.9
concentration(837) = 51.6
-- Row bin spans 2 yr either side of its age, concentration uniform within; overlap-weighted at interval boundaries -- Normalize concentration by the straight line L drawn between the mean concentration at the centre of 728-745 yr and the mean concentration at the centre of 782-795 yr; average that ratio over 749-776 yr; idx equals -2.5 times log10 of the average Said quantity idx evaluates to 0.23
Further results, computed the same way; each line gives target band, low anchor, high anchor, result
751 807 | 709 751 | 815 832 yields 0.16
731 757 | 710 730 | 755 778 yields -0.12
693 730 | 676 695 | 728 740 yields 0.02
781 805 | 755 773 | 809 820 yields -0.12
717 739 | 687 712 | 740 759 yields -0.04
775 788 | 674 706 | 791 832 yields 0.06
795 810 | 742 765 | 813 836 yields 0.05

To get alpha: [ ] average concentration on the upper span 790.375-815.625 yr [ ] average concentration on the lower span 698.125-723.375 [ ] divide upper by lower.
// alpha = 1.2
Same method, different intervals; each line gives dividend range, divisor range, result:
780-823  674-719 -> 1.26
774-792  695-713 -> 1.18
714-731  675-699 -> 1.10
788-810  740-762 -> 1.16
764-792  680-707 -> 1.10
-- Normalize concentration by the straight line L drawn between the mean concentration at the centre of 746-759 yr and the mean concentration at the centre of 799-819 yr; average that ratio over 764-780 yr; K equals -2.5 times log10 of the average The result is 0.18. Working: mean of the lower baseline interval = 43.2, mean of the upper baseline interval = 50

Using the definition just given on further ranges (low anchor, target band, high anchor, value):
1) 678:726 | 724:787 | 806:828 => 0.09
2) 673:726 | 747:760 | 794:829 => 0.09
